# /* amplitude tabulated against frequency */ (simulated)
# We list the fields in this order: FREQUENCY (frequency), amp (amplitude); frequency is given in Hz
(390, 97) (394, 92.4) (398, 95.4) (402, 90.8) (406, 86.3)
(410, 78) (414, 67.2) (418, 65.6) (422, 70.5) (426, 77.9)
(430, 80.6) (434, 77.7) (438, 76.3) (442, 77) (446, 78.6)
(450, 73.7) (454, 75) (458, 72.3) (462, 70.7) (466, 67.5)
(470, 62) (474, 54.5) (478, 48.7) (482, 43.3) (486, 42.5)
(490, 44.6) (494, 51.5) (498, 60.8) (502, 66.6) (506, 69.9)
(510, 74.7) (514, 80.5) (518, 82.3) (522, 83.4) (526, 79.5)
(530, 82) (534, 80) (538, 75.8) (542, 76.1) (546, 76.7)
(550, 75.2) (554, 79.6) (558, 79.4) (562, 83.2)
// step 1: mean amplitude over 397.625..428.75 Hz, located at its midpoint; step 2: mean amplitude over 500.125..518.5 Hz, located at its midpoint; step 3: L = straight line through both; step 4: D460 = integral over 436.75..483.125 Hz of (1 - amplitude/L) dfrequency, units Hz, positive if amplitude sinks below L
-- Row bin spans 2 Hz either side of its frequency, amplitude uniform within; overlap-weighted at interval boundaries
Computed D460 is 5.7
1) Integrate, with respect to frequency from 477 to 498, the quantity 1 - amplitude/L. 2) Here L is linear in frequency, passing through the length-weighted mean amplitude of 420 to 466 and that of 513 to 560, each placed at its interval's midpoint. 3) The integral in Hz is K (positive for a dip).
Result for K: 8.1 Hz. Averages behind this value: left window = 75.1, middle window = 47.4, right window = 79.2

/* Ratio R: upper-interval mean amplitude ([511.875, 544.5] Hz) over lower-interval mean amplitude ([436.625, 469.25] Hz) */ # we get 1.1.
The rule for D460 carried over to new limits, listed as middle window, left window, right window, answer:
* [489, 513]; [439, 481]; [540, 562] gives 3.2 Hz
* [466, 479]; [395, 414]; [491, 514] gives 2.6 Hz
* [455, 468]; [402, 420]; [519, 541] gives 1.2 Hz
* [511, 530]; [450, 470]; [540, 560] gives -1.5 Hz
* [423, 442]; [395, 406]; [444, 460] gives 0.9 Hz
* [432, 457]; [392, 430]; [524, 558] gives 1.1 Hz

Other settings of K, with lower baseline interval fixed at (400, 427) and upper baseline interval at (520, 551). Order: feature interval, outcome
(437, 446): 0.0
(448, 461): 0.6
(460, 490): 8.8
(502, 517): 0.7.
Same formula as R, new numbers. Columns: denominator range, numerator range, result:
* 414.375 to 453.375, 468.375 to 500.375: 0.68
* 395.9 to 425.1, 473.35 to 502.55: 0.64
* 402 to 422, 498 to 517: 0.95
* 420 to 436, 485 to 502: 0.68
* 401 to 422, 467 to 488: 0.67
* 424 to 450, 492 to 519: 0.89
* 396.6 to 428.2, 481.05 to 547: 0.88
